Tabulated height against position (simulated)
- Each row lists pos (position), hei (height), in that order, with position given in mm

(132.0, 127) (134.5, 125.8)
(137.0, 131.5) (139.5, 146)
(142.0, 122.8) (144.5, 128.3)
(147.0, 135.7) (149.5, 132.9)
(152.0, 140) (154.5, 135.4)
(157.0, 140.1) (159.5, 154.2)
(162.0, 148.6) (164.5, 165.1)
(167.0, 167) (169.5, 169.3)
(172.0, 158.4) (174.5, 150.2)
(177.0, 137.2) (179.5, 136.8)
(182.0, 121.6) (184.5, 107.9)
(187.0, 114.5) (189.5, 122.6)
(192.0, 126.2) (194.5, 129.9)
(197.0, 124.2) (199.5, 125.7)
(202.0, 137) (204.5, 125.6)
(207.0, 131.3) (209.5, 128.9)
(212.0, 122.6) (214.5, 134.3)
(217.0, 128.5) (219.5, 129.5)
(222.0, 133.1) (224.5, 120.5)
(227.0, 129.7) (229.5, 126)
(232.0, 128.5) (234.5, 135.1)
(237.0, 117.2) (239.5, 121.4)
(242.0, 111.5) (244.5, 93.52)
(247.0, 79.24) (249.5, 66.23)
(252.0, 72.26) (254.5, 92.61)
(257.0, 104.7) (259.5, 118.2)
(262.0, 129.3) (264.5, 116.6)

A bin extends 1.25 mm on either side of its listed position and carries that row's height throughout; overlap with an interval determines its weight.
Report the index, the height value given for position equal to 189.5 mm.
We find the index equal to 122.6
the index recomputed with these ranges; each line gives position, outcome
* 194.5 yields 129.9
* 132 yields 127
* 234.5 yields 135.1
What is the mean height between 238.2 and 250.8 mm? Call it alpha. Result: 94.4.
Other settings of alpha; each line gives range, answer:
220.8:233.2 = 128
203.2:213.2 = 127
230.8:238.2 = 127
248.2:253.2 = 69.3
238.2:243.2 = 117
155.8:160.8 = 147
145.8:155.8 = 136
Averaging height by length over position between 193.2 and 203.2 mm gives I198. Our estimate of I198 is 129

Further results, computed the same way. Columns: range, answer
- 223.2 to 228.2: 125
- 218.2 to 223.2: 131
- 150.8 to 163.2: 144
